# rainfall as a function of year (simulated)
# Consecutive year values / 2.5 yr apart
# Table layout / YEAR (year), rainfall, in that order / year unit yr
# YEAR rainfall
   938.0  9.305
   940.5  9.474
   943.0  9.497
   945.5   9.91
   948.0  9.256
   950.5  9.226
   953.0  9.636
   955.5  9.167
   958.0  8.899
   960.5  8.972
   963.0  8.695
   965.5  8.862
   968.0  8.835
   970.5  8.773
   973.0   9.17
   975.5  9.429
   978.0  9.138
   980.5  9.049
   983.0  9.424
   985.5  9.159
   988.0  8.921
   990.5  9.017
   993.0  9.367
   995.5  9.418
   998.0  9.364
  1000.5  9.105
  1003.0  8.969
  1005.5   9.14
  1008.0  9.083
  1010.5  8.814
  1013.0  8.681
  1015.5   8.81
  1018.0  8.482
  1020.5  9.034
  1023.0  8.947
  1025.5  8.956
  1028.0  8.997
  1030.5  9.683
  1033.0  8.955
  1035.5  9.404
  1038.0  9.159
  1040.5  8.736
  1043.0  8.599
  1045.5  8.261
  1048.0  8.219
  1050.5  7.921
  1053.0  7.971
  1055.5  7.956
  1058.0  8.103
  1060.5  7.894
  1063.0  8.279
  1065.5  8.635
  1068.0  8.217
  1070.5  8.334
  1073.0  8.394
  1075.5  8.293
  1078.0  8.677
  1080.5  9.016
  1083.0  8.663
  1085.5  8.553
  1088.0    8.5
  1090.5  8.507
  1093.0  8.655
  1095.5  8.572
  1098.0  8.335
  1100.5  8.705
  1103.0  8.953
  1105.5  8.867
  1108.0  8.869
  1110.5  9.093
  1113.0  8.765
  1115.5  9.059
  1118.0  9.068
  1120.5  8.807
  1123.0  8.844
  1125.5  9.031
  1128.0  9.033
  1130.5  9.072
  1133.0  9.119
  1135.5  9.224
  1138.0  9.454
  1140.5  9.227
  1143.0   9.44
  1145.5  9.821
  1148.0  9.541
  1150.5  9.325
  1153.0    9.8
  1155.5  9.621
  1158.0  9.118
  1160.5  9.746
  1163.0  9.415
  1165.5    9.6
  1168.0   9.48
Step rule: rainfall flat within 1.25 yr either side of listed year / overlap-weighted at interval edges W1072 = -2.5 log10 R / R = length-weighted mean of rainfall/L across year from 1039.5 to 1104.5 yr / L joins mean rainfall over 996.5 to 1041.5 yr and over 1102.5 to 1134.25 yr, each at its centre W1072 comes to 0.07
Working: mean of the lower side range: 9.02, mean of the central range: 8.42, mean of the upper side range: 8.97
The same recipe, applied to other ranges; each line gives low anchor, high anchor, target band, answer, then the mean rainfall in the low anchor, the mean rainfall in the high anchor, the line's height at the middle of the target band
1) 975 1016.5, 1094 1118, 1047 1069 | 0.10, 9.11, 8.81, 8.94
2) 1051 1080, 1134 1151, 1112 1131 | 0.02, 8.26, 9.43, 9.11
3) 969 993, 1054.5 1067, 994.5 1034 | -0.04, 9.13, 8.18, 8.73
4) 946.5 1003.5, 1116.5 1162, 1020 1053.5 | 0.05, 9.13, 9.29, 9.19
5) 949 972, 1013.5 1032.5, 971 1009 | -0.02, 9.01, 8.97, 8.99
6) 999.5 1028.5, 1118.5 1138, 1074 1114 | 0.04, 8.91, 9.05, 9.01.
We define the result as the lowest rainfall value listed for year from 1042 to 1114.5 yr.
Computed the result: 7.894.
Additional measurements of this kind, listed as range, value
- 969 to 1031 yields 8.482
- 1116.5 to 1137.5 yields 8.807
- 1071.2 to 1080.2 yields 8.293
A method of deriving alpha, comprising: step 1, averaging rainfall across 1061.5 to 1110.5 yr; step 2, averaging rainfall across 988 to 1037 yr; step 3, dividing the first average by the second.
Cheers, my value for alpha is 0.9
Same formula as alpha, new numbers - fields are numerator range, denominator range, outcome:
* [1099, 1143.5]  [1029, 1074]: 1.06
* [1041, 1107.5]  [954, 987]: 0.93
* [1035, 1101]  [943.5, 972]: 0.93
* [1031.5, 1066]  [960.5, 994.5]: 0.93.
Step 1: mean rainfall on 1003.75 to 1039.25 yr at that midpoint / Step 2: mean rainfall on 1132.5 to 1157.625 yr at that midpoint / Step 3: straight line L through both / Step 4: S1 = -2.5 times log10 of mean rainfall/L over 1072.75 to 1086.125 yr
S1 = 0.073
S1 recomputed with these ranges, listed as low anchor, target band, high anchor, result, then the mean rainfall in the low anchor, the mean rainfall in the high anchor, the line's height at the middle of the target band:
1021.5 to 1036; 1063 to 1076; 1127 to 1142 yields 0.10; 9.14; 9.19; 9.16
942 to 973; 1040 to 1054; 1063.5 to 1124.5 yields 0.07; 9.14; 8.68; 8.84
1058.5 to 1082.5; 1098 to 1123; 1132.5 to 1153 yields 0.01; 8.41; 9.43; 8.98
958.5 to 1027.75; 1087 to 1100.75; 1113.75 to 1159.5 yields 0.08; 9.02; 9.25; 9.18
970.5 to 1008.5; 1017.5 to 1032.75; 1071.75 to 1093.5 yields -0.01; 9.17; 8.58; 8.95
